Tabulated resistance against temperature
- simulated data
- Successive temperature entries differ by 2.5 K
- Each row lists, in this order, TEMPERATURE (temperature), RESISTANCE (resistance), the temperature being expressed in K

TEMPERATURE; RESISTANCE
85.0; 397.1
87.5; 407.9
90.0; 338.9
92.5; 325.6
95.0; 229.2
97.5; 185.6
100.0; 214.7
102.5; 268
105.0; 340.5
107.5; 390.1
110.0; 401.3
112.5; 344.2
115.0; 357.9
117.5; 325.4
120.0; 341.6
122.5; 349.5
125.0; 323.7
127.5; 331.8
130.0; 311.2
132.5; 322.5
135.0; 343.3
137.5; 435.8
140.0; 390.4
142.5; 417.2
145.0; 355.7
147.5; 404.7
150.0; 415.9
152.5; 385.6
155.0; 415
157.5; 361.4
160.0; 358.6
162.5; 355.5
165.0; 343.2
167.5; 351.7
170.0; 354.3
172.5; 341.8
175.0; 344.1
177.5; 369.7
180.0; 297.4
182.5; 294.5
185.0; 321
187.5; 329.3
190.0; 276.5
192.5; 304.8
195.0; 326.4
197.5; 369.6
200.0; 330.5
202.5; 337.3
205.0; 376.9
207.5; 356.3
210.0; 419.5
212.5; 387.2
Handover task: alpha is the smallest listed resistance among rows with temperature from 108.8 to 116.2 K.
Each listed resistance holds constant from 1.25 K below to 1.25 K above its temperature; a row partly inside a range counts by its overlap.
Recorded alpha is 344.2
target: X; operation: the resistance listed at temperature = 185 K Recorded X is 321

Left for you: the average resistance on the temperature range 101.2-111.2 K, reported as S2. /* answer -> 349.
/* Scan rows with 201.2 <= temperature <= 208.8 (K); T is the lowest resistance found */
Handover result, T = 337.3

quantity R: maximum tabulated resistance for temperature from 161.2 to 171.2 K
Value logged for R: 355.5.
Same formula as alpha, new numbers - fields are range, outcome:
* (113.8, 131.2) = 311.2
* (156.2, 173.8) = 341.8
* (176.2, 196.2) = 276.5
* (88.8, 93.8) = 325.6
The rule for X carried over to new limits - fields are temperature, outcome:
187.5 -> 329.3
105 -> 340.5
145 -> 355.7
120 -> 341.6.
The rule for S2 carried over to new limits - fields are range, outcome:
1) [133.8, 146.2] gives 389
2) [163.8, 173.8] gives 348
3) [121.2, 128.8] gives 335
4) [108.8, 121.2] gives 354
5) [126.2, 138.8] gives 349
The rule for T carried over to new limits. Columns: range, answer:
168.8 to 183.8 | 294.5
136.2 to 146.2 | 355.7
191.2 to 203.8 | 304.8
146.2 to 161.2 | 358.6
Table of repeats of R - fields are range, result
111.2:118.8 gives 357.9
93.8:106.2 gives 340.5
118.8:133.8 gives 349.5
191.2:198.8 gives 369.6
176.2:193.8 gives 369.7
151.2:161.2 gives 415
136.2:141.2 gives 435.8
